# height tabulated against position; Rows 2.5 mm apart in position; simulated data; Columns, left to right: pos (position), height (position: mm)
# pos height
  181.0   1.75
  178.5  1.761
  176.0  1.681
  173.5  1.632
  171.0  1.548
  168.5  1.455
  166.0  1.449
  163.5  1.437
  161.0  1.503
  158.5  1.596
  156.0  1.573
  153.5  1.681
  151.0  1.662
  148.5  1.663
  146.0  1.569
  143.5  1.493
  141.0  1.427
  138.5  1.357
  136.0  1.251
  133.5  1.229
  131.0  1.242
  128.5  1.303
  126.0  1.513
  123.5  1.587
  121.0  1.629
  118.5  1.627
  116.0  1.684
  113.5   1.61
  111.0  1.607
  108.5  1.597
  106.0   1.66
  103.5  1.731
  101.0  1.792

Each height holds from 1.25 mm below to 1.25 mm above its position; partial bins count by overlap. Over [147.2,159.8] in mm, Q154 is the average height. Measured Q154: 1.63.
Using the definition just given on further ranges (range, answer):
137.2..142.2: 1.39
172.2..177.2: 1.66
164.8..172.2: 1.48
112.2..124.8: 1.63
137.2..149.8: 1.5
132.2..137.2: 1.24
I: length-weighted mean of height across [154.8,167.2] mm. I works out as 1.51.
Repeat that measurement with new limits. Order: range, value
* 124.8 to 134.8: 1.32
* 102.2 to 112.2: 1.65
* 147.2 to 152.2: 1.66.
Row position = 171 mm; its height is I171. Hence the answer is 1.548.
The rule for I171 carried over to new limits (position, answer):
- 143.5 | 1.493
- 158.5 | 1.596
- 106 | 1.66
